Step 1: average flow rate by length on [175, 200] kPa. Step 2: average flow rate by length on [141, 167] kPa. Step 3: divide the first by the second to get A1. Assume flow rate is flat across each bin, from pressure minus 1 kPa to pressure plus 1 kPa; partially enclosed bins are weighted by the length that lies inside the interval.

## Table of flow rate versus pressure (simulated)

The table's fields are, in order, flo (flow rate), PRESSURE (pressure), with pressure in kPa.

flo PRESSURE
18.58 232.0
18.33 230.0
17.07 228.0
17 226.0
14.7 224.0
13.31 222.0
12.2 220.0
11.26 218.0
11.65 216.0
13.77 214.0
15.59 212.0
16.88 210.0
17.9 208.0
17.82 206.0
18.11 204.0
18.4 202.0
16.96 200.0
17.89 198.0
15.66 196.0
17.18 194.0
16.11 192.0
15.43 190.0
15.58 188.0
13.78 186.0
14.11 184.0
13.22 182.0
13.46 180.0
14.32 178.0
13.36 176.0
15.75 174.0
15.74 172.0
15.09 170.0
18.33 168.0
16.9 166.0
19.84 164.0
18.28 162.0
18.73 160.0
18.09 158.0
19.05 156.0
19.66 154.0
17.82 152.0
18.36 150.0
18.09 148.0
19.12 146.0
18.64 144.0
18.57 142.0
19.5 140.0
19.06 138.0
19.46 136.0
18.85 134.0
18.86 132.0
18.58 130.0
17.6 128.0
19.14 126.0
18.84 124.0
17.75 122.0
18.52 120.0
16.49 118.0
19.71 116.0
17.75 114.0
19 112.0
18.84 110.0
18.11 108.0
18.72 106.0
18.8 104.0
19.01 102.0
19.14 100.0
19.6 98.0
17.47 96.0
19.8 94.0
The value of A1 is 0.81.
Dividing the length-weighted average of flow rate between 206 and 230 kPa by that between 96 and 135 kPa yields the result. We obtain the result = 0.81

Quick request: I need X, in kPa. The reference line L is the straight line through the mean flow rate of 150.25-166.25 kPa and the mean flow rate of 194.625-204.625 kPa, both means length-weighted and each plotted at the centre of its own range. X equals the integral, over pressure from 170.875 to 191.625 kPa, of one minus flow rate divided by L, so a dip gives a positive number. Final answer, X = 3.93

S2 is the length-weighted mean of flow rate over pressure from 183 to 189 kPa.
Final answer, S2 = 14.5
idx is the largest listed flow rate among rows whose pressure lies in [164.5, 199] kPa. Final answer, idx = 18.33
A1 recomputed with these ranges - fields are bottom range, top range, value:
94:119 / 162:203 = 0.86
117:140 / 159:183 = 0.87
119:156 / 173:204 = 0.83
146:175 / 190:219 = 0.90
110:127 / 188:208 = 0.92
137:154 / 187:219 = 0.86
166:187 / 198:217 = 1.11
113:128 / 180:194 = 0.81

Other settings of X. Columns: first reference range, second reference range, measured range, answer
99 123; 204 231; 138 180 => -1.29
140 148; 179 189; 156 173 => -1.40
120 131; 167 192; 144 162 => -2.16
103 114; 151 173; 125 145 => -0.59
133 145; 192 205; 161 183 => 2.71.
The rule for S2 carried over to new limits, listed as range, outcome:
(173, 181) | 14.2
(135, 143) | 19.1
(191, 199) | 16.7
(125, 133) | 18.5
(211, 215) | 14.7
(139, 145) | 18.9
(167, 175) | 16.2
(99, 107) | 18.9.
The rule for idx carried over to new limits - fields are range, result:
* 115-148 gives 19.71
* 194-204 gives 18.4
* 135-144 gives 19.5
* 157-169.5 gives 19.84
